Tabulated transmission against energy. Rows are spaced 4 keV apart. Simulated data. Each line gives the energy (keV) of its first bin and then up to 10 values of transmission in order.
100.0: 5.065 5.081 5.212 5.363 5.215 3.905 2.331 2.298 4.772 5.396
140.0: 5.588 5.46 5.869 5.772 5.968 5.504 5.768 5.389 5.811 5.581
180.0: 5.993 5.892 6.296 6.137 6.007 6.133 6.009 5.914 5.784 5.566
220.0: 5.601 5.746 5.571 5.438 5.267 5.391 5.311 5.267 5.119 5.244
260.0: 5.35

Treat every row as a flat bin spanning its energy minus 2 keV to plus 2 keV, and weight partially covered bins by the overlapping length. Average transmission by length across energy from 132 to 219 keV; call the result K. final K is 5.78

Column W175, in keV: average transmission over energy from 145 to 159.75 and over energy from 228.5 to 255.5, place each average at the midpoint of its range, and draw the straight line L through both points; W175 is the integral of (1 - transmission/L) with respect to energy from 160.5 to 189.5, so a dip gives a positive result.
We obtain -0.6 keV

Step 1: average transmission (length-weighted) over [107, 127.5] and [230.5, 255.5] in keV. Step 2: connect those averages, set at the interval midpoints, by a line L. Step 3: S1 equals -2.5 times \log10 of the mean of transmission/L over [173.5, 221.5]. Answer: -0.20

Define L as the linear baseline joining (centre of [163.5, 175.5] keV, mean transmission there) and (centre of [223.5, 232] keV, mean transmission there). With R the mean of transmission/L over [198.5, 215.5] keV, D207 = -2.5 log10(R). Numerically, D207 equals -0.06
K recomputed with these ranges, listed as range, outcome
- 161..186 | 5.73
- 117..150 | 4.48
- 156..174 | 5.66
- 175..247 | 5.75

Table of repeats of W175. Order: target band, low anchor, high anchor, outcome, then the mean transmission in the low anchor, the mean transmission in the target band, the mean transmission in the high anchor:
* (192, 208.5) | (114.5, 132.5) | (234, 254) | -4.9 keV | 3.57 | 6.04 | 5.27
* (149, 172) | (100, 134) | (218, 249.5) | -4.7 keV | 4.32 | 5.7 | 5.45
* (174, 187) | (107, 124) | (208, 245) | -1.8 keV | 4.6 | 5.86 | 5.55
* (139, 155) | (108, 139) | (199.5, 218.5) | -3.3 keV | 4.29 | 5.7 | 5.85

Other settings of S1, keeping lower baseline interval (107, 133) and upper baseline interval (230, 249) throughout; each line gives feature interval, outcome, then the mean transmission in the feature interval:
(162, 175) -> -0.224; 5.65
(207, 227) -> -0.121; 5.71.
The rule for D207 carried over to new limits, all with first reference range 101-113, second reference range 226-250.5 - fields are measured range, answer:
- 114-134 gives 0.372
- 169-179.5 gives -0.084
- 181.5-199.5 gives -0.149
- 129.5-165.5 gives -0.054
